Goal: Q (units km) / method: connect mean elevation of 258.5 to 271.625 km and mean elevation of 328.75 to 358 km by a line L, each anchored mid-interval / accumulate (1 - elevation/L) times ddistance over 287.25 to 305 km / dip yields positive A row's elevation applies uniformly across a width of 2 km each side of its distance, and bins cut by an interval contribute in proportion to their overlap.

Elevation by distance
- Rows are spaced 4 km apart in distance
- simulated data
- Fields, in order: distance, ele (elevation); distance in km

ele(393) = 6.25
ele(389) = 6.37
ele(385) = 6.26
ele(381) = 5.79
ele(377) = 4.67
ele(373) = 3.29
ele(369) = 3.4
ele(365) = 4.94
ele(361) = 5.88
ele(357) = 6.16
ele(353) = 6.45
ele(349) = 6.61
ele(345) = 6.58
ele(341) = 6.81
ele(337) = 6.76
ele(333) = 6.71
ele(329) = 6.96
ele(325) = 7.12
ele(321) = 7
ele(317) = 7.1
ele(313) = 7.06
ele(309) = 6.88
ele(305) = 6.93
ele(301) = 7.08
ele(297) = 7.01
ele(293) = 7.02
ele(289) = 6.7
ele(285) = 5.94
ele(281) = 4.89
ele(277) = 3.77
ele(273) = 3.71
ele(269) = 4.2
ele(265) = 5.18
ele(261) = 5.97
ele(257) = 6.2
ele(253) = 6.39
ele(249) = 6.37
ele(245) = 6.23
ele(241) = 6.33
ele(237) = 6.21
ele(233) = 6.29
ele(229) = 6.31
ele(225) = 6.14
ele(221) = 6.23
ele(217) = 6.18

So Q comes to -3.9 km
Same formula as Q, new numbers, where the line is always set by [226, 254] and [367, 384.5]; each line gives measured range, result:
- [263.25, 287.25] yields 4.87 km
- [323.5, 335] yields -4.14 km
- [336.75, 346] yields -3.38 km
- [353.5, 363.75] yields -2.87 km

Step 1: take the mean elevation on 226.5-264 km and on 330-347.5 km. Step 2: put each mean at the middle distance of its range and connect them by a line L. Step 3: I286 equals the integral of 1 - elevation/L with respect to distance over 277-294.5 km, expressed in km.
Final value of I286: 1.6 km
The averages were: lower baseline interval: 6.23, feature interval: 5.84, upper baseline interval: 6.73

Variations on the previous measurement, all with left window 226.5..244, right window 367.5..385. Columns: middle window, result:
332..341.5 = -3.3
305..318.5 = -4.2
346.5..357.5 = -3.7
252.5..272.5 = 1.9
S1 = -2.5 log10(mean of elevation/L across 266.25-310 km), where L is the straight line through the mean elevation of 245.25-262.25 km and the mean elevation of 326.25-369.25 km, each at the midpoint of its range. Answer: 0.08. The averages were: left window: 6.24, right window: 6.24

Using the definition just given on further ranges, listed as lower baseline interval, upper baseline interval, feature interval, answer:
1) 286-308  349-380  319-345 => -0.15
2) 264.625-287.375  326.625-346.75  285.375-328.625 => -0.22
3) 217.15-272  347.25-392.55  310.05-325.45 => -0.24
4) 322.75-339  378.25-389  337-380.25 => 0.16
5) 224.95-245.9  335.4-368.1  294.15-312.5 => -0.13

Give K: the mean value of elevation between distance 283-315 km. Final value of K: 6.83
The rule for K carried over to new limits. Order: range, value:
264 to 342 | 6.25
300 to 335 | 6.98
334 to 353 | 6.67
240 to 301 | 5.76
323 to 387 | 5.9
